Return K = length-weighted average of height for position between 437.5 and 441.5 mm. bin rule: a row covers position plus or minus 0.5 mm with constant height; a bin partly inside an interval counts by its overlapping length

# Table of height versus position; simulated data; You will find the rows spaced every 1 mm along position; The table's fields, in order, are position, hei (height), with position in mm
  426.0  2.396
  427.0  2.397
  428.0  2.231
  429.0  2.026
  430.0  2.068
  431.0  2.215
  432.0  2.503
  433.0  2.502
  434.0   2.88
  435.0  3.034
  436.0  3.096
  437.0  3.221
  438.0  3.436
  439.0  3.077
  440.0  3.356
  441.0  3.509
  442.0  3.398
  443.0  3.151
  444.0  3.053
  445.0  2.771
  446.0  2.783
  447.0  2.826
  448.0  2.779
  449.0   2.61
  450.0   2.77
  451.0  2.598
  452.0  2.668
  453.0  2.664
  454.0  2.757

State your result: 3.34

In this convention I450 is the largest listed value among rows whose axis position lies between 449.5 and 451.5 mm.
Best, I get 2.77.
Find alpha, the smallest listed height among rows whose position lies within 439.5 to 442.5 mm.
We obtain 3.356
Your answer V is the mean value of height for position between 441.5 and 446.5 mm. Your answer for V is 3.03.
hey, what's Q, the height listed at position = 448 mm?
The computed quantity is 2.779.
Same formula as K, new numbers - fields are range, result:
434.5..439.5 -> 3.17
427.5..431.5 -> 2.13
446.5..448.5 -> 2.8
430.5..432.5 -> 2.36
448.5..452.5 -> 2.66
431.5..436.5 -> 2.8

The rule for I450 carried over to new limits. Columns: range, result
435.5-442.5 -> 3.509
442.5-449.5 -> 3.151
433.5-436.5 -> 3.096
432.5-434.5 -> 2.88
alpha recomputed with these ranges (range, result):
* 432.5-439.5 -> 2.502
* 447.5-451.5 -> 2.598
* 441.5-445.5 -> 2.771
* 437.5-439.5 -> 3.077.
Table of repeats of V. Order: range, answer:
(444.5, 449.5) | 2.75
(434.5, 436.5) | 3.06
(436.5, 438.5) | 3.33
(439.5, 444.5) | 3.29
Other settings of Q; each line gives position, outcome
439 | 3.077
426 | 2.396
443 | 3.151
